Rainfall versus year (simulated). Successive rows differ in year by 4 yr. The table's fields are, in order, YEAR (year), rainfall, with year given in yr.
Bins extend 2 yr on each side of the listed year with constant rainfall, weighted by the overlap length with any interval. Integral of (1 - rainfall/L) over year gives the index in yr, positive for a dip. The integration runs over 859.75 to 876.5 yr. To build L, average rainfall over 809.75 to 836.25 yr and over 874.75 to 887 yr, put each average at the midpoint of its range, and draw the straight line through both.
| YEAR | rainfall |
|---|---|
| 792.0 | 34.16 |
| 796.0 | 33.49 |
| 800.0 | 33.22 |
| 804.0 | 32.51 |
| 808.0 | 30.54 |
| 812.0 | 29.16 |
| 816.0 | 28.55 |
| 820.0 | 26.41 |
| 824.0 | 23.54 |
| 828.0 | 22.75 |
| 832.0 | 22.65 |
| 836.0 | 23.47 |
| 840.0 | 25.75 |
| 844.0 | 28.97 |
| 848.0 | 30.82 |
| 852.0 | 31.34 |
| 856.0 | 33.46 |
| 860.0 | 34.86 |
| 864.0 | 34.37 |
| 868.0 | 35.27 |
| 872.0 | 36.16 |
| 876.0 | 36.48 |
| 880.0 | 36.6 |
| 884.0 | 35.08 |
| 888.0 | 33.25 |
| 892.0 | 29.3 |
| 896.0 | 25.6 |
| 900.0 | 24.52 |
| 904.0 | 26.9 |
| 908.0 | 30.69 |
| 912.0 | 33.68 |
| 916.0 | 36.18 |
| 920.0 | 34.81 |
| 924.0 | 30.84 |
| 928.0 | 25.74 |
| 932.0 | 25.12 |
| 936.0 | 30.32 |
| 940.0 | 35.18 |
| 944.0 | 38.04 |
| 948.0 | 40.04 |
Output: -0.9 yr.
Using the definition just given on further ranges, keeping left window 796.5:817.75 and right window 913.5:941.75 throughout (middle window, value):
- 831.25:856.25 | 2.50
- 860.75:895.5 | -3.44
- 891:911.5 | 2.22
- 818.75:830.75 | 2.72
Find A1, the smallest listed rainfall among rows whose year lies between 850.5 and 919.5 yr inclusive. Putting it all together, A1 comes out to 24.52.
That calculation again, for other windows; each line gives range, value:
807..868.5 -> 22.65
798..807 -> 32.51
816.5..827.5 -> 23.54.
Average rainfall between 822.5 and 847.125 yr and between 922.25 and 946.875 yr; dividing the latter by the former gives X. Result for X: 1.26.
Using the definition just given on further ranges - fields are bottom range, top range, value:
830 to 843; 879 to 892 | 1.40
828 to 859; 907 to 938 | 1.11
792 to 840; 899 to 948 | 1.12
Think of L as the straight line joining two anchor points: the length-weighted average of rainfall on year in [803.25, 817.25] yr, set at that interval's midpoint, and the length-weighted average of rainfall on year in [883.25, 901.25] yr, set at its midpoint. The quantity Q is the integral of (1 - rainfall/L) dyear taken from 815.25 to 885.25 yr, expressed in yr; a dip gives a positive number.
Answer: -1.5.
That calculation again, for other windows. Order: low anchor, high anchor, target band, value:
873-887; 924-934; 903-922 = -2.1 yr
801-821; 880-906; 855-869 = -2.3 yr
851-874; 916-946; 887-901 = 2.2 yr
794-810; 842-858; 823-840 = 4.4 yr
